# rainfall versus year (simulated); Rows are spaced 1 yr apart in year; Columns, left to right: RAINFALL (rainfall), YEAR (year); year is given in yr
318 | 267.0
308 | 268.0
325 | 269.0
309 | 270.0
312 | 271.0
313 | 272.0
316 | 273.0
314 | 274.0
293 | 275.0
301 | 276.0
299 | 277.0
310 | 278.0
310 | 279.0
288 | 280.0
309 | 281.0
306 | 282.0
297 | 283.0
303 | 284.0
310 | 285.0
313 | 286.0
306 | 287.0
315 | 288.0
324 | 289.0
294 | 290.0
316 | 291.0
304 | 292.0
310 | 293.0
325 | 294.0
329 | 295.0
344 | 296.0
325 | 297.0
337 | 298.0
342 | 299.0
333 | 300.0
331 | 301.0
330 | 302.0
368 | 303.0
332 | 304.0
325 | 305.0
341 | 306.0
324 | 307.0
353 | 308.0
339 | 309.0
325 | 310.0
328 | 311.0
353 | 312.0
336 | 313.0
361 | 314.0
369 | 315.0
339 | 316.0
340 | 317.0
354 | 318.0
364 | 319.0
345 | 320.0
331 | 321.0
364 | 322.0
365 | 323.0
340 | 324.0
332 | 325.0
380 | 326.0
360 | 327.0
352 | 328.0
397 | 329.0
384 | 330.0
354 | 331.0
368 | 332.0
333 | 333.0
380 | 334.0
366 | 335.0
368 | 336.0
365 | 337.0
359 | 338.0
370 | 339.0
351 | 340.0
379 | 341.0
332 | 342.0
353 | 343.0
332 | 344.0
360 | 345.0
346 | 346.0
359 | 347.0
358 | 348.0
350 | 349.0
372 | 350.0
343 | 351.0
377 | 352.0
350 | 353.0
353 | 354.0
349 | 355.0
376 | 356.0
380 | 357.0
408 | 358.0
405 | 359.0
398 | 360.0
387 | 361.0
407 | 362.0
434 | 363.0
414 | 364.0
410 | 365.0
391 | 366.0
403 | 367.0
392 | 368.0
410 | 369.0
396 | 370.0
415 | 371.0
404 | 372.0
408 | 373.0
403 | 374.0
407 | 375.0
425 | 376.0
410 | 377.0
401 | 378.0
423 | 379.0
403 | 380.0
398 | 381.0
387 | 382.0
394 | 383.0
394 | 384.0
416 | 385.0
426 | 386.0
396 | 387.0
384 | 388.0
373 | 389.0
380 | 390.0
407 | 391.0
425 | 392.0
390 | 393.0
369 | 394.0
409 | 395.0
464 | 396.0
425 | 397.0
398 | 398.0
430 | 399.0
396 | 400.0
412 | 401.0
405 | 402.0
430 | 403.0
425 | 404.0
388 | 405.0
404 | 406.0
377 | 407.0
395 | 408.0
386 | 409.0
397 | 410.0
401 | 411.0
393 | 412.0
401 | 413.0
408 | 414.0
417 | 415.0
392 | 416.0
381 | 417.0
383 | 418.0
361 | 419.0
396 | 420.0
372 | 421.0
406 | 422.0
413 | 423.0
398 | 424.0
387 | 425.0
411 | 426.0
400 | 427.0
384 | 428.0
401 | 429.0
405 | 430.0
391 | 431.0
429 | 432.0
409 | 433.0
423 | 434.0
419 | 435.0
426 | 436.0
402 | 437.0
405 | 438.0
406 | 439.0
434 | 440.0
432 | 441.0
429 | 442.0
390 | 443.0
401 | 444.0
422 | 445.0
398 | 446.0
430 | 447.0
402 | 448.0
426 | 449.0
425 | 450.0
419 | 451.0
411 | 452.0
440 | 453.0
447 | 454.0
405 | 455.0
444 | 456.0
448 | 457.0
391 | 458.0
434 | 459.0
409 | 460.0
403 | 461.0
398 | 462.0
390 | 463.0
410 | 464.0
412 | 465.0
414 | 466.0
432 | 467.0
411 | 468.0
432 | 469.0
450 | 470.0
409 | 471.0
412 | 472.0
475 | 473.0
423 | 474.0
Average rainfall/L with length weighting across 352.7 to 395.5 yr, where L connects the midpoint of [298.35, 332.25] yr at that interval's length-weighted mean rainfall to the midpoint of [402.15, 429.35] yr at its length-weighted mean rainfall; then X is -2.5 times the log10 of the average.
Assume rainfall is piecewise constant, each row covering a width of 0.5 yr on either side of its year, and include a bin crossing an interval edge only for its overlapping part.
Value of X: -0.06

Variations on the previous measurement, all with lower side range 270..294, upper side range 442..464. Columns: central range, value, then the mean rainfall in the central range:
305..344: -0.06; 353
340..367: -0.06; 374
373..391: -0.09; 402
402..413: -0.04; 400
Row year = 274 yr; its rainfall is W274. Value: 314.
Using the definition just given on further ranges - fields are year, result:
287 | 306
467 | 432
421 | 372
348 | 358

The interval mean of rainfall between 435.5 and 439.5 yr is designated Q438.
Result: 410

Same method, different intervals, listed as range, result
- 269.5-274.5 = 313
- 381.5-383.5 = 390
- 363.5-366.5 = 405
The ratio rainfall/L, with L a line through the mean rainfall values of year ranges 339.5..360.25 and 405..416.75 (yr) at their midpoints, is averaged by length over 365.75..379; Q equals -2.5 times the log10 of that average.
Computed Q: -0.085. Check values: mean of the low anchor 363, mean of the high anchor 397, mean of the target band 406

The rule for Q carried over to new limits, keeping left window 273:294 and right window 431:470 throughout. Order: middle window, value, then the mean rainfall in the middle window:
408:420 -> 0.00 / 393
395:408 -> -0.07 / 412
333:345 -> -0.05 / 358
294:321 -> -0.06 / 341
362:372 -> -0.13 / 407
